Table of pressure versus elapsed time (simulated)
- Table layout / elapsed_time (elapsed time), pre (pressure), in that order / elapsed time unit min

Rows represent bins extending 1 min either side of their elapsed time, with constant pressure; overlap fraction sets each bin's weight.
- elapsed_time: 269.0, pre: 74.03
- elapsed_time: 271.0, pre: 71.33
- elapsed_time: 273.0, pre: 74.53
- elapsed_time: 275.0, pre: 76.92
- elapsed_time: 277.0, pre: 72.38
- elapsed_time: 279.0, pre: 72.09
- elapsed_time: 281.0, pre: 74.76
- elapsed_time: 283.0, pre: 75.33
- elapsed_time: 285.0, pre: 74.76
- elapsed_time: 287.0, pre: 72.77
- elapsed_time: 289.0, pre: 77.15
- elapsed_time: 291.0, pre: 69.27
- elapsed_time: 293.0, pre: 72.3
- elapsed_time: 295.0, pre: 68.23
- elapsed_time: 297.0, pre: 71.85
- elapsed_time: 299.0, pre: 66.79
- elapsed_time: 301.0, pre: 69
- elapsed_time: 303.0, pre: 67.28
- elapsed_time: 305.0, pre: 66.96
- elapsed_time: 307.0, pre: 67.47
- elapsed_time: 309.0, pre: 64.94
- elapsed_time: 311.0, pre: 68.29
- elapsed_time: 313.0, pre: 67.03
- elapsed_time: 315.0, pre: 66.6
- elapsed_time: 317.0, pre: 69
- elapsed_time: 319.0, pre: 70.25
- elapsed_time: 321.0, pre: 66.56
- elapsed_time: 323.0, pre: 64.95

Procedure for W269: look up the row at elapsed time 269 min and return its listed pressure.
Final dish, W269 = 74.03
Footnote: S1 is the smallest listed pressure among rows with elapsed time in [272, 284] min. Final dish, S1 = 72.09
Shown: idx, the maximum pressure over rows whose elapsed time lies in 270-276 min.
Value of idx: 76.92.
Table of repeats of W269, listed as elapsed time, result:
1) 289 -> 77.15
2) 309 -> 64.94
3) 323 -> 64.95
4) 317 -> 69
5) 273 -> 74.53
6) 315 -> 66.6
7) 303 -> 67.28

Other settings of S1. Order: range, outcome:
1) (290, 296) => 68.23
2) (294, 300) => 66.79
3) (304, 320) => 64.94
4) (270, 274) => 71.33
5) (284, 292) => 69.27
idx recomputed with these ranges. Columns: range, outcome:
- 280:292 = 77.15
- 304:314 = 68.29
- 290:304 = 72.3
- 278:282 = 74.76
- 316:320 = 70.25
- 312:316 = 67.03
